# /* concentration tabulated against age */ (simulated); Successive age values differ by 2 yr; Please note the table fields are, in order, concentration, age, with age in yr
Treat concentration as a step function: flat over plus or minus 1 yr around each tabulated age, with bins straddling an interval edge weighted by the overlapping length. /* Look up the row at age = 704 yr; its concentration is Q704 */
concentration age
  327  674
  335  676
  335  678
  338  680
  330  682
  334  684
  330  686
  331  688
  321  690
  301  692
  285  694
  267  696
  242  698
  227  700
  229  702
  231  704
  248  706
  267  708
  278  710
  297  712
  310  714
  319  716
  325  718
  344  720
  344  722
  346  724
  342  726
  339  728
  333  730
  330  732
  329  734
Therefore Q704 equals 231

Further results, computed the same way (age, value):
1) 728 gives 339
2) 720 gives 344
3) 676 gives 335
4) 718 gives 325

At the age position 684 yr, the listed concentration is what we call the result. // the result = 334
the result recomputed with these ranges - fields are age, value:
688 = 331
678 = 335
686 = 330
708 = 267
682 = 330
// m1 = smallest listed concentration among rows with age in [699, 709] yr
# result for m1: 227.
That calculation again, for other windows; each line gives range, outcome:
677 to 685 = 330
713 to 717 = 310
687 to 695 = 285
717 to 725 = 325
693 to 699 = 242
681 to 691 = 321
